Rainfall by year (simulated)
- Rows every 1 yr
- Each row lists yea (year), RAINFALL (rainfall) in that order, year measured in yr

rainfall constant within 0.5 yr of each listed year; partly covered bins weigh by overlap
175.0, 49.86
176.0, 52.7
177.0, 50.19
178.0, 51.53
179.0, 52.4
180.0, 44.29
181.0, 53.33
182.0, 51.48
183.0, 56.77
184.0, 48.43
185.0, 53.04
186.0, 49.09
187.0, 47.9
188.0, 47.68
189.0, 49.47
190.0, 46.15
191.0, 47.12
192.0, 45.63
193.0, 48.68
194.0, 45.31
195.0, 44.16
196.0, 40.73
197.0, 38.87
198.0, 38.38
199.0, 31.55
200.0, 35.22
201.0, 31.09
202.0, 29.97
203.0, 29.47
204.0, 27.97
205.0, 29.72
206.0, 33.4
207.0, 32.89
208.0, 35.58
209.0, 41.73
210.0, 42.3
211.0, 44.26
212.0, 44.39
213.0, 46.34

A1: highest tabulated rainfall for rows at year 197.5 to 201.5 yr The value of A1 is 38.38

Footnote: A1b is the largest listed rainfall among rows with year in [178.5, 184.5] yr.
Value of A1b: 56.77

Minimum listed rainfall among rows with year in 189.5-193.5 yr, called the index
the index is 45.63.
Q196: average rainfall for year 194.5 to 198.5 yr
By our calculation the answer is 40.5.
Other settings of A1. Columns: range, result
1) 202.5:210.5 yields 42.3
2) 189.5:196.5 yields 48.68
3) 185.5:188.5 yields 49.09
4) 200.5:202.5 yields 31.09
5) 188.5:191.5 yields 49.47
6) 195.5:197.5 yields 40.73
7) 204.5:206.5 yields 33.4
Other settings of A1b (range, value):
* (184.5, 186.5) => 53.04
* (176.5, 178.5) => 51.53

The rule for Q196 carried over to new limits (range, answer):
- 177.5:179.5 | 52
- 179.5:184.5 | 50.9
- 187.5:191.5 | 47.6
